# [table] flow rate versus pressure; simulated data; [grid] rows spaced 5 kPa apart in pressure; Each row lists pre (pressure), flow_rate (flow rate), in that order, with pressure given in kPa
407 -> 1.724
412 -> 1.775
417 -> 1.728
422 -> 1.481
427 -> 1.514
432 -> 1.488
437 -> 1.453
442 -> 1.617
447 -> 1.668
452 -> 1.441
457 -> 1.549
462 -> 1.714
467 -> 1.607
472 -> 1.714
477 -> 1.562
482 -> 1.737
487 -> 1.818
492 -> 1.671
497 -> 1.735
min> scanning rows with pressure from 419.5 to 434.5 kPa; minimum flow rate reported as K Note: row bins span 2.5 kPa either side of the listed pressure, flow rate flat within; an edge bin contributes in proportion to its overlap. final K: 1.481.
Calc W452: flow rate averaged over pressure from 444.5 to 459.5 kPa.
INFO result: 1.55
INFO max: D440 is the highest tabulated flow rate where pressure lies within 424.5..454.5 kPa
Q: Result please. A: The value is 1.668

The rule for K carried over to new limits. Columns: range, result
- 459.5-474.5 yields 1.607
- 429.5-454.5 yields 1.441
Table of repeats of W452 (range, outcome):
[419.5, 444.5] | 1.51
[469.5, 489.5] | 1.71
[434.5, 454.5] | 1.54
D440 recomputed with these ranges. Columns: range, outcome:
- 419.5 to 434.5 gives 1.514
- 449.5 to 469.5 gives 1.714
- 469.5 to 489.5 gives 1.818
